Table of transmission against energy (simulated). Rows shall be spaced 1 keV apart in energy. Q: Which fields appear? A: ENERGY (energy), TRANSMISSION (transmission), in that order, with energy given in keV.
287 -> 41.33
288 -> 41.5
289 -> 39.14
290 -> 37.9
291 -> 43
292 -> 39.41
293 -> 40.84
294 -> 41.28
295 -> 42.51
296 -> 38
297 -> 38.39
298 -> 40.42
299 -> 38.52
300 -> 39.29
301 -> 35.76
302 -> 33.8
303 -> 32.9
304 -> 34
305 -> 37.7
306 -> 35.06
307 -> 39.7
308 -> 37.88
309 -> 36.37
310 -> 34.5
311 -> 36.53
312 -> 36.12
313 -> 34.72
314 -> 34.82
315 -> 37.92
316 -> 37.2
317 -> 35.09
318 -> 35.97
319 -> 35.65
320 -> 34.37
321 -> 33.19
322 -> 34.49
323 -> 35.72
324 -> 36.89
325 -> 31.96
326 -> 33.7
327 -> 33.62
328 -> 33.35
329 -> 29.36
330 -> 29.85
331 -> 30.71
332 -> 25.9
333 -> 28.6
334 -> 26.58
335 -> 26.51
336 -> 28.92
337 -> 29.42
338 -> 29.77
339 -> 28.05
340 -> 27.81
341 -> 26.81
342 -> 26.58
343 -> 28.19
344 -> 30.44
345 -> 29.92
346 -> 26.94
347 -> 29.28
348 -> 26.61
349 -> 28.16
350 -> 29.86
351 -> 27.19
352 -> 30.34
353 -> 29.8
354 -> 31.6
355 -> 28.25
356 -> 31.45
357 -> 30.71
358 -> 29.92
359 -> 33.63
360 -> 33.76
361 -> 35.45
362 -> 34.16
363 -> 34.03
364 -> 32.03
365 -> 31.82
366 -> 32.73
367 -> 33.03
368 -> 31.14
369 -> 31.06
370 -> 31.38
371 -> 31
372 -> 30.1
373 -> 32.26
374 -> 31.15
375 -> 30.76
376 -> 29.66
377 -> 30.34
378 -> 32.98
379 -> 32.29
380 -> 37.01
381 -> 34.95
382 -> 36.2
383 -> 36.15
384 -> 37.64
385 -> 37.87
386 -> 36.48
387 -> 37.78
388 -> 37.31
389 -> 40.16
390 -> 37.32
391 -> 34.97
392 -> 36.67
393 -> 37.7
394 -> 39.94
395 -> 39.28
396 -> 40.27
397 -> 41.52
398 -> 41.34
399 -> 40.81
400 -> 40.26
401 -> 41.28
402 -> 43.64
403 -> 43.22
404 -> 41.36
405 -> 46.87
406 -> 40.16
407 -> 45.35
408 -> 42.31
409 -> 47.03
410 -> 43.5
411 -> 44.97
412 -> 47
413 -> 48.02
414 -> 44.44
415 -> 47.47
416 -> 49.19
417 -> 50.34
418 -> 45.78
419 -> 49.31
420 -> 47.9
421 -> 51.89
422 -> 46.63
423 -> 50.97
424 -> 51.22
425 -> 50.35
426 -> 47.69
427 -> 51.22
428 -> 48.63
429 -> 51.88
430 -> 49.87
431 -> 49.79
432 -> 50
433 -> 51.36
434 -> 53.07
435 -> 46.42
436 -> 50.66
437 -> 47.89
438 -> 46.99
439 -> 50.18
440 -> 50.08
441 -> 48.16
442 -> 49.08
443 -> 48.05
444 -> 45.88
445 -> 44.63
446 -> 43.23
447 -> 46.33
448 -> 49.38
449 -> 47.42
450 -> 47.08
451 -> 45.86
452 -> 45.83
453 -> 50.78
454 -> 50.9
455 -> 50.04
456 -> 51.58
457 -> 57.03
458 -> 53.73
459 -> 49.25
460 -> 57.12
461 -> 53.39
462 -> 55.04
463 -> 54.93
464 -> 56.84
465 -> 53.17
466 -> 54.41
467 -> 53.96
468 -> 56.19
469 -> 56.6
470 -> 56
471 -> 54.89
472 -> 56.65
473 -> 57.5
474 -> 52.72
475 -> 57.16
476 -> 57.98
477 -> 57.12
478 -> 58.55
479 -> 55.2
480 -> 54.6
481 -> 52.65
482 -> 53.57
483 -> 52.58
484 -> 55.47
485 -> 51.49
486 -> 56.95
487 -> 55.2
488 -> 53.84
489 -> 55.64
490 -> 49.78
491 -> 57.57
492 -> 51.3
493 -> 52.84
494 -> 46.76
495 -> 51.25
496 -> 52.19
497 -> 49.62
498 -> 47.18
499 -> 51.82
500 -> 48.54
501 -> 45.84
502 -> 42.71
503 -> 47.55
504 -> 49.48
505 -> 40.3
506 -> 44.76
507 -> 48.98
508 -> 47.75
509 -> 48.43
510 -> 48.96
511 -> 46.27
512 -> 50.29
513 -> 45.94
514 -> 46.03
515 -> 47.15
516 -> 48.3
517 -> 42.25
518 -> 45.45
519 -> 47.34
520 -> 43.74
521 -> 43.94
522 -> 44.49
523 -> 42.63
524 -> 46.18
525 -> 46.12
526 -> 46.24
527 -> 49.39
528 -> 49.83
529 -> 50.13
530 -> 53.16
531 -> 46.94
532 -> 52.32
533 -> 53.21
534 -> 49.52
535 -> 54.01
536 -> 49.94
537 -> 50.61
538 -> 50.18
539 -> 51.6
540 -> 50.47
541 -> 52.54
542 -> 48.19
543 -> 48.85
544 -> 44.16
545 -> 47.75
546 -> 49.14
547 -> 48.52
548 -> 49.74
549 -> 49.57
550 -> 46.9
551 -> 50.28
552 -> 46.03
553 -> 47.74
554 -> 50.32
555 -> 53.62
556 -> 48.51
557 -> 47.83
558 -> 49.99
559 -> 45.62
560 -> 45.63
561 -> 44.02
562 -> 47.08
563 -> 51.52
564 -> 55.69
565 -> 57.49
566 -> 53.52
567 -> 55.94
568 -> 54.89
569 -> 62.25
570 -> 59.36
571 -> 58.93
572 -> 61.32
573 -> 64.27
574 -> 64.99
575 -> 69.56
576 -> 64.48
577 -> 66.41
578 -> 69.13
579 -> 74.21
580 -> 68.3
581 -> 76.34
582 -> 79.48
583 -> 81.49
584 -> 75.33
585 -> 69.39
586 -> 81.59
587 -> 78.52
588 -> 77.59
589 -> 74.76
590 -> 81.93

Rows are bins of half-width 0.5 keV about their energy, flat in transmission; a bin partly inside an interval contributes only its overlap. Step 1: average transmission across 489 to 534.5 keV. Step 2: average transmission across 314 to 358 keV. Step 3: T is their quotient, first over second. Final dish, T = 1.56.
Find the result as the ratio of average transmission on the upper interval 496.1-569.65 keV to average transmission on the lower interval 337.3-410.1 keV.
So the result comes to 1.42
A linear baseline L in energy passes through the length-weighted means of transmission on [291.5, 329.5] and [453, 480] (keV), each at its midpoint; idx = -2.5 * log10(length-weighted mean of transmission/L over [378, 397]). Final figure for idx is 0.22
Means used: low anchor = 36.2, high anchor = 54.8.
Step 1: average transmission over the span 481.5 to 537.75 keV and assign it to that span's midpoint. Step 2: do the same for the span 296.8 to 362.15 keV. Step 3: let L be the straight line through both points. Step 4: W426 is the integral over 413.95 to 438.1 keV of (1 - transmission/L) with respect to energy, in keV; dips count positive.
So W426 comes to -4.7 keV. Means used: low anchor 32.5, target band 49.4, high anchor 49.1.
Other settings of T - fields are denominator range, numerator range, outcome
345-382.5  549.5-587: 1.90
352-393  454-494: 1.63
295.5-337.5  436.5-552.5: 1.47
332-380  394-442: 1.54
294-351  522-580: 1.59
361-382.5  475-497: 1.66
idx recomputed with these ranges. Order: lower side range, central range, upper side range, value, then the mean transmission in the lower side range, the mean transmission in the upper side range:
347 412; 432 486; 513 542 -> -0.22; 35.7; 48.3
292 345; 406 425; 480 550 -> -0.14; 33.9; 49.2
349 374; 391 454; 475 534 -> -0.18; 31.5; 49.7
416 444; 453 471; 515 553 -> -0.11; 49.4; 48.3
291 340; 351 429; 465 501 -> 0.12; 34.6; 53.8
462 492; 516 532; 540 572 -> 0.13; 55.1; 50.9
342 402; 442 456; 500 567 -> -0.17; 33.7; 48.4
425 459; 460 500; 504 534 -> -0.13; 49.1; 47.2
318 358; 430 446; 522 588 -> -0.16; 30.2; 55.6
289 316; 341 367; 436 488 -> 0.36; 37.6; 52.3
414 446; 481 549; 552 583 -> 0.12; 49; 58.5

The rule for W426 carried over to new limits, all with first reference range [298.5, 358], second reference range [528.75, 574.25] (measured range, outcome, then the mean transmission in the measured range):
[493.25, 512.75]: -0.22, 47.9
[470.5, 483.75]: -3.05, 55.5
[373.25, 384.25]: 0.95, 33.4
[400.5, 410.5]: -1.18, 43.5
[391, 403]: -0.62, 40.2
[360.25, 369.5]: 0.65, 32.9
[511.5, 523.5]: 0.73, 45.6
